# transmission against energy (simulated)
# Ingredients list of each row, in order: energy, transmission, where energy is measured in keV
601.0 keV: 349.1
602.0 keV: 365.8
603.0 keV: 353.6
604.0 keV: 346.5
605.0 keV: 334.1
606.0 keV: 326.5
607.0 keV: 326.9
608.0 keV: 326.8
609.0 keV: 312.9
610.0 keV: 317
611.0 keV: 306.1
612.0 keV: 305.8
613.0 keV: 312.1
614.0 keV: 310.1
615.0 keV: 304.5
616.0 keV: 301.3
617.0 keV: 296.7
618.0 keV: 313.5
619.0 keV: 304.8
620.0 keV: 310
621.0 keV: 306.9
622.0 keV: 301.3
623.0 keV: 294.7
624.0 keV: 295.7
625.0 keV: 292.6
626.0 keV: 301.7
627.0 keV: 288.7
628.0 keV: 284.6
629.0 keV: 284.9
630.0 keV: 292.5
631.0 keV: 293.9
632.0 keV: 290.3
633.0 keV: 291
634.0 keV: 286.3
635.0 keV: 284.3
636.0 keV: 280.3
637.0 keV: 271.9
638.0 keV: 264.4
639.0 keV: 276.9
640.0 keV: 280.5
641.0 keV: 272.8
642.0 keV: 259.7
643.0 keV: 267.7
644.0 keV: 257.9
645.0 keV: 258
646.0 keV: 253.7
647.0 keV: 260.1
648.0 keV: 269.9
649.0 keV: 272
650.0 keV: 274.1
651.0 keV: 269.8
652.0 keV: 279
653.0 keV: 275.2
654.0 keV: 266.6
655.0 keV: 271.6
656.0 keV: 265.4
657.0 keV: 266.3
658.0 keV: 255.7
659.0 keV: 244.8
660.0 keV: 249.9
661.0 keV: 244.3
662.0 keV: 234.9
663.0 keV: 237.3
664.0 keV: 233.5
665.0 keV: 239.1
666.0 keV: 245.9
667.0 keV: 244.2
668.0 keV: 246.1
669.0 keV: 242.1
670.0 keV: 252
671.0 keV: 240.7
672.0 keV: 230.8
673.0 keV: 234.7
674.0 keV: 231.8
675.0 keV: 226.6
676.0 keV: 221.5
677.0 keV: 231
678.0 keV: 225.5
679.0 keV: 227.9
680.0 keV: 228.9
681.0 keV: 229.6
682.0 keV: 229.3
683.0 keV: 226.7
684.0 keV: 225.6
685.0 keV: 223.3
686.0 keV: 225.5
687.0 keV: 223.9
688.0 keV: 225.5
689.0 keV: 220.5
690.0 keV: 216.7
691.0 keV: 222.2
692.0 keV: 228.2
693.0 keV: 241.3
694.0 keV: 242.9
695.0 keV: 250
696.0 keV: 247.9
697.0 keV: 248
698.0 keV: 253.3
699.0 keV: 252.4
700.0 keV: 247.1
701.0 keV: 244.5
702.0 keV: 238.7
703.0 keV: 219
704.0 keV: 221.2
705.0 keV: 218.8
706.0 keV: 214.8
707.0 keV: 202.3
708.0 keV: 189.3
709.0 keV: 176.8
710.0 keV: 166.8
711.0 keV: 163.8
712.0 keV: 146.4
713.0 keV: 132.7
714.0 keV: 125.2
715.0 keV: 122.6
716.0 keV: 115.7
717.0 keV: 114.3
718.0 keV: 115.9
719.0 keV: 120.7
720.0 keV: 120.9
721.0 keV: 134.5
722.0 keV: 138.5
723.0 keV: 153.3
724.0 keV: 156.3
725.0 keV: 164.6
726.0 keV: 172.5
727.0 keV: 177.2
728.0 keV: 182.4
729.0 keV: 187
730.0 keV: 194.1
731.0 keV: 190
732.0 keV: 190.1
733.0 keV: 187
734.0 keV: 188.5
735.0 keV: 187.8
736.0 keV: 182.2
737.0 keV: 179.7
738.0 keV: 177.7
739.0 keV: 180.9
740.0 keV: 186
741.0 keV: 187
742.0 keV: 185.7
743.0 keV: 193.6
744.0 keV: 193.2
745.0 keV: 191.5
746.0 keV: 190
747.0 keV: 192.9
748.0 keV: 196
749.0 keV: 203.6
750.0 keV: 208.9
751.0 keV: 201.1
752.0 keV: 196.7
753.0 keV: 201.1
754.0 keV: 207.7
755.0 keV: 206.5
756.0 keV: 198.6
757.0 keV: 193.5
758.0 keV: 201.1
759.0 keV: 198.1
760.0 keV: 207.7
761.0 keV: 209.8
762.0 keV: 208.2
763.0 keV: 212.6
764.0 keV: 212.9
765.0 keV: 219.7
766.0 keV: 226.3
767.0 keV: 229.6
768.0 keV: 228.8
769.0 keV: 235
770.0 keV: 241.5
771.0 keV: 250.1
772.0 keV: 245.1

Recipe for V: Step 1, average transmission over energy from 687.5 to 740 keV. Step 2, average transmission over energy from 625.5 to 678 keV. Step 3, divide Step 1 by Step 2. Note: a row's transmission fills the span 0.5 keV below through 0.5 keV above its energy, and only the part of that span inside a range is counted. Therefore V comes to 0.72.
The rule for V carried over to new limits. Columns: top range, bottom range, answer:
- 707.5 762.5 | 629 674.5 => 0.67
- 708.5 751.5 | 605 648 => 0.58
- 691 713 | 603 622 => 0.69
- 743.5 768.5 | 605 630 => 0.67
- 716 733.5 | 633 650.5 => 0.58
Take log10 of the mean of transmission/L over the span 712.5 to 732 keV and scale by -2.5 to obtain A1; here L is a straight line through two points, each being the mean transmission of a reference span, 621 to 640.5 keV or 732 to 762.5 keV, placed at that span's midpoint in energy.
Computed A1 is 0.39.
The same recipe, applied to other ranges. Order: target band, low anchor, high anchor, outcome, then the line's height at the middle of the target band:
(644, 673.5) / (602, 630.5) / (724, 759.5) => 0.07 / 269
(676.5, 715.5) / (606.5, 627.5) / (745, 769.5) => 0.17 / 251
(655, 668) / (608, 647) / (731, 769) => 0.07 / 265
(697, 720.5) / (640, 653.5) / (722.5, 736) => 0.13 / 201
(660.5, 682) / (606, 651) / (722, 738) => 0.03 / 243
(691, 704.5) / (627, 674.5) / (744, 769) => -0.01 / 238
